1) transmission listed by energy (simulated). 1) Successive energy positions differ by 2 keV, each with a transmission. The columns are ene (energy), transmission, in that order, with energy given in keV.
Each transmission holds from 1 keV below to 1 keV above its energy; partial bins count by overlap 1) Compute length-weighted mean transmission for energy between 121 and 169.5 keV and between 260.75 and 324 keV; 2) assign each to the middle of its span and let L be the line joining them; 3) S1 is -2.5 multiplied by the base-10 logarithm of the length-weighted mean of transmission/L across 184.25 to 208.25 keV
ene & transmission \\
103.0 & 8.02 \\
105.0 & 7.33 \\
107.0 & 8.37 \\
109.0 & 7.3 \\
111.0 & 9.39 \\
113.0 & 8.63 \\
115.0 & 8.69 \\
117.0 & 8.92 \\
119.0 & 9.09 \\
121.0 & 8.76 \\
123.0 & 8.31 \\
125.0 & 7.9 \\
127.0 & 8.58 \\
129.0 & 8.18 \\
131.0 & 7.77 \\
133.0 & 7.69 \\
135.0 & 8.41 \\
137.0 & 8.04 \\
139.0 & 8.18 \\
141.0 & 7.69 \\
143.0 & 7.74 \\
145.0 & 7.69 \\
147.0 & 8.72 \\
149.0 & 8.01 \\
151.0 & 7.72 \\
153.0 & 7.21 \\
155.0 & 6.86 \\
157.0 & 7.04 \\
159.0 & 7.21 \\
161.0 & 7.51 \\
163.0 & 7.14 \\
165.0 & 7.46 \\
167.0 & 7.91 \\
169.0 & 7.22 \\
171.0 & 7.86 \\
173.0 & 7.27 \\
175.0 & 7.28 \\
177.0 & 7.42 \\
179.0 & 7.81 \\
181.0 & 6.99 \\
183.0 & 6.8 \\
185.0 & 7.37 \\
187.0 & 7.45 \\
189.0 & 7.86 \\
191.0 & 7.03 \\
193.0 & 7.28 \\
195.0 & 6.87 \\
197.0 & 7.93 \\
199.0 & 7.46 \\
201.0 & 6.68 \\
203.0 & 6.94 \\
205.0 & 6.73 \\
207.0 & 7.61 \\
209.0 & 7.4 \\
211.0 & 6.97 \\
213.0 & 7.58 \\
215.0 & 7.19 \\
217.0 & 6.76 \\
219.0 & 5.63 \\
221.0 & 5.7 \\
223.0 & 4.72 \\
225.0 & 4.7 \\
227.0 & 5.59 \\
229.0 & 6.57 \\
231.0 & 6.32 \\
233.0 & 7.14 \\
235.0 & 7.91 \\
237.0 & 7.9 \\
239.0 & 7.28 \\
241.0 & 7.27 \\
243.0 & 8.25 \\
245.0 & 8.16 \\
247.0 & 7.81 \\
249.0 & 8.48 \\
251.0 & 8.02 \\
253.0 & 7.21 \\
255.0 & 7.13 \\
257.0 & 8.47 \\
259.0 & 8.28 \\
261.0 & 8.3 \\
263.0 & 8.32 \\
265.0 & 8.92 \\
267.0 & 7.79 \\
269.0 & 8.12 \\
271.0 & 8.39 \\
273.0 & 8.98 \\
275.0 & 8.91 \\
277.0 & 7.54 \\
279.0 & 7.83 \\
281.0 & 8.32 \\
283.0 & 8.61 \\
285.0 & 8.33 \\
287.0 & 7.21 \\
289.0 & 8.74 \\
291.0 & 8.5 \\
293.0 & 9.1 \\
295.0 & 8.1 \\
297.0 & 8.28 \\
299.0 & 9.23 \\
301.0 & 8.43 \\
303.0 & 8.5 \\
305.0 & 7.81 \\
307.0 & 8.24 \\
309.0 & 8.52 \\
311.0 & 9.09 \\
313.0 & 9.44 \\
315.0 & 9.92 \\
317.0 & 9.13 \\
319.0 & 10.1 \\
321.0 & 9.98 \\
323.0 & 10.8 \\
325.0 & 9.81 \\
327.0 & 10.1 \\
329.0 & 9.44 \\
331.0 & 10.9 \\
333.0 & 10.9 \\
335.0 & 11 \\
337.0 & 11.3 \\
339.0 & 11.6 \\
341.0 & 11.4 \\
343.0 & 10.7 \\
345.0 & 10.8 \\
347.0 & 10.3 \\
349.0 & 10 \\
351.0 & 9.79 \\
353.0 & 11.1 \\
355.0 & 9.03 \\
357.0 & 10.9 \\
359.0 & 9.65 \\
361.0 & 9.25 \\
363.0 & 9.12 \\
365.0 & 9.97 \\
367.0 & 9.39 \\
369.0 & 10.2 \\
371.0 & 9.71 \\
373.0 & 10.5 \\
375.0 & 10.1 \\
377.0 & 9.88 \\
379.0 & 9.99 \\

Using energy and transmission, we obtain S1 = 0.12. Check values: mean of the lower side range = 7.78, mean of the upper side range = 8.68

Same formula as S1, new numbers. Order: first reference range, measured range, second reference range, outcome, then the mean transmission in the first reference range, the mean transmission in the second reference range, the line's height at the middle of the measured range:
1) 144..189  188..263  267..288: 0.10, 7.46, 8.2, 7.86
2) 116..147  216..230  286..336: 0.47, 8.21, 9.25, 8.74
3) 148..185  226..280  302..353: 0.13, 7.37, 10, 8.79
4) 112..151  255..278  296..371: 0.12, 8.25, 9.84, 9.31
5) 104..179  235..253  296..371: 0.14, 7.9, 9.84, 8.94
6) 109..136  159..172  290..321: 0.14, 8.44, 8.86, 8.54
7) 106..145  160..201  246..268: 0.11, 8.28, 8.07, 8.19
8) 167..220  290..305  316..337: 0.13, 7.22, 10.3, 9.6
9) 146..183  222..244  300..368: 0.25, 7.46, 9.89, 8.44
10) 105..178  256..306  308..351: 0.15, 7.91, 10.2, 9.64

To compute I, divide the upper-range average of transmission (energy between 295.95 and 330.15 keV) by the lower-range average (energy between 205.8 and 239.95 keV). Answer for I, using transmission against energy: 1.4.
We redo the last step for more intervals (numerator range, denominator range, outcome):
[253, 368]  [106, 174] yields 1.16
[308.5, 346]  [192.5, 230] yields 1.55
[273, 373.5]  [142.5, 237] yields 1.33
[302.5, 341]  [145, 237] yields 1.39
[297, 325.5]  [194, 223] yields 1.33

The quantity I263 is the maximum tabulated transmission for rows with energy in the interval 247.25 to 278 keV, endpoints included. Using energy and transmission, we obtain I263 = 8.98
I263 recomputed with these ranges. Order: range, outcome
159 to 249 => 8.48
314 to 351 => 11.6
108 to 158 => 9.39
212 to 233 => 7.58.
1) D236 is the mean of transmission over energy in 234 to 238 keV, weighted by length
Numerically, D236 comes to 7.91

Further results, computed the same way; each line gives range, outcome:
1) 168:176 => 7.41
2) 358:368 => 9.48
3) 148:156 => 7.45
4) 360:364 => 9.18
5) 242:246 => 8.21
